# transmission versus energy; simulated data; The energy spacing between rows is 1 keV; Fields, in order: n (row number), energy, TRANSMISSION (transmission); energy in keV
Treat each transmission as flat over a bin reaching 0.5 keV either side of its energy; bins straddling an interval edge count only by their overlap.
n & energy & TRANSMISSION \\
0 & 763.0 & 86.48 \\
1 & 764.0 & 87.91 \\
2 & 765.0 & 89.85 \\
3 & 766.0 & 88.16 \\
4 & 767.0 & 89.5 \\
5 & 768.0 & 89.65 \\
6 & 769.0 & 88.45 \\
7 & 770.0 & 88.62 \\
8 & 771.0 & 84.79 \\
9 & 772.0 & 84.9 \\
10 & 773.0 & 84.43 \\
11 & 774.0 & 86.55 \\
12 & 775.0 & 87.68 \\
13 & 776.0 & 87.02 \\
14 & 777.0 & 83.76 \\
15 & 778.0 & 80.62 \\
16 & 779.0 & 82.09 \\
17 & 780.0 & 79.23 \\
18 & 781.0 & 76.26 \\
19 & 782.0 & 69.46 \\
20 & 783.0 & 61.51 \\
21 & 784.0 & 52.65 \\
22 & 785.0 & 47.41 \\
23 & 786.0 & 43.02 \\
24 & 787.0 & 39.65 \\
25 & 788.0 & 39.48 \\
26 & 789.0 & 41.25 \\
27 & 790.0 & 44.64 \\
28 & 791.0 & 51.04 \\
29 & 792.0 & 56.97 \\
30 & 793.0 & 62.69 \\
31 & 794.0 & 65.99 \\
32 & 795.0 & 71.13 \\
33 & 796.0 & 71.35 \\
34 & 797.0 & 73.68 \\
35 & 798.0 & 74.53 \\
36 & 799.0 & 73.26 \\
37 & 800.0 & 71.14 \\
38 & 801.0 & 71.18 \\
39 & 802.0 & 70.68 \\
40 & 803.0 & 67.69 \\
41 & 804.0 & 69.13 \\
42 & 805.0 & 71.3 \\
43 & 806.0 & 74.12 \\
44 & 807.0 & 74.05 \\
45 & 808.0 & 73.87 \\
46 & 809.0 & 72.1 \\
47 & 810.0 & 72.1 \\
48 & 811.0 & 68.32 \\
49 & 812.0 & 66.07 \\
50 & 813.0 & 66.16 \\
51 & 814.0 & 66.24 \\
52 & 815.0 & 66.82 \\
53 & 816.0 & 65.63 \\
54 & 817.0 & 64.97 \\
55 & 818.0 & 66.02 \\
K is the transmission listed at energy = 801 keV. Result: 71.18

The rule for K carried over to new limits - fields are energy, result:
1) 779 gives 82.09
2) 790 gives 44.64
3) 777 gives 83.76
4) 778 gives 80.62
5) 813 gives 66.16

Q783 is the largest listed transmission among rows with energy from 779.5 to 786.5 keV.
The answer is 79.23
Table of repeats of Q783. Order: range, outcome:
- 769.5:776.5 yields 88.62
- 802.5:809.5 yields 74.12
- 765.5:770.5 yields 89.65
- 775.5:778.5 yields 87.02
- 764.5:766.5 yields 89.85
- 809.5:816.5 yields 72.1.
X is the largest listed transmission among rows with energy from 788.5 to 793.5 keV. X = 62.69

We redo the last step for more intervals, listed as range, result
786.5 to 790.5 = 44.64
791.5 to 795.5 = 71.13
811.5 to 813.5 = 66.16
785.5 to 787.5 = 43.02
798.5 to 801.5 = 73.26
